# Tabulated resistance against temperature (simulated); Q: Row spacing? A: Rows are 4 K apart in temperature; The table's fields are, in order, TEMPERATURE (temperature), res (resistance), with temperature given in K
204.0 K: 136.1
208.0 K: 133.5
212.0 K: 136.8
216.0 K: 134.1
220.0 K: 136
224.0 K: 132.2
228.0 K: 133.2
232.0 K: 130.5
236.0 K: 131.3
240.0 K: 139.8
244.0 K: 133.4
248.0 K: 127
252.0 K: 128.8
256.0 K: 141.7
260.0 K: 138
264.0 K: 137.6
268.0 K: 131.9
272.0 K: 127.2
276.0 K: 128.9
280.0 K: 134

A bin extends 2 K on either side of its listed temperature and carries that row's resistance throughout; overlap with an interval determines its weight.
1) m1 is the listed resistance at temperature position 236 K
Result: 131.3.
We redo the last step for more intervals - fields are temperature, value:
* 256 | 141.7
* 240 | 139.8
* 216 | 134.1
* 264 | 137.6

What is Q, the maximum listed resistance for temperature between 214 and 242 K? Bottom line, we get 139.8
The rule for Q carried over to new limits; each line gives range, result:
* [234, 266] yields 141.7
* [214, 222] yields 136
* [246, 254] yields 128.8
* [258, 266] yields 138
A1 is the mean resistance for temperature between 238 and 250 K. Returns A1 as 133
